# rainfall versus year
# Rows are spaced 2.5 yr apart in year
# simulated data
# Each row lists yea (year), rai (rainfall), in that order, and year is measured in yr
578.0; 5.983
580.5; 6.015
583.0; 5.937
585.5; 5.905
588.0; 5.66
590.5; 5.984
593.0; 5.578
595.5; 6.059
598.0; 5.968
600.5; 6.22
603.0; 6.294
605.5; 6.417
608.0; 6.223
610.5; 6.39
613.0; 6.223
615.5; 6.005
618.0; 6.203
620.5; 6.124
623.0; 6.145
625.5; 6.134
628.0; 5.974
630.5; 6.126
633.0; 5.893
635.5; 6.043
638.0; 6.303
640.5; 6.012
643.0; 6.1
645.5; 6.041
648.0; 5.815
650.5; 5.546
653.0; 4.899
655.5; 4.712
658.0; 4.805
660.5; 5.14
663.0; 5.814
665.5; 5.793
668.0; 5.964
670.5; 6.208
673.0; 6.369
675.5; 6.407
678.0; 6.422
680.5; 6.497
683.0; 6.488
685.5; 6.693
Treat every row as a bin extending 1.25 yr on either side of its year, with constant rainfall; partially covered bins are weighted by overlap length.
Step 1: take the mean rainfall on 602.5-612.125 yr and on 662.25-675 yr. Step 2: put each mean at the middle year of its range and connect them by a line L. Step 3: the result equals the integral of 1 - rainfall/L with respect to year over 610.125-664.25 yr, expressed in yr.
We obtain 3.2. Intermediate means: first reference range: 6.33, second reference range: 6.06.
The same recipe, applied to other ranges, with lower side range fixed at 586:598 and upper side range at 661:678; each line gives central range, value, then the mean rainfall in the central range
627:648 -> -0.2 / 6.05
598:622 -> -1.3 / 6.22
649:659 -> 1.7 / 5.02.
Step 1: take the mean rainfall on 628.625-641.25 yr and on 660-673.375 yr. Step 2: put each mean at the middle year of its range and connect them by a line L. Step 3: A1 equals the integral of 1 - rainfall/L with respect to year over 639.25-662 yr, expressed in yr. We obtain 2.0 yr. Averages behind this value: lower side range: 6.07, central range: 5.46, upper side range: 5.89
